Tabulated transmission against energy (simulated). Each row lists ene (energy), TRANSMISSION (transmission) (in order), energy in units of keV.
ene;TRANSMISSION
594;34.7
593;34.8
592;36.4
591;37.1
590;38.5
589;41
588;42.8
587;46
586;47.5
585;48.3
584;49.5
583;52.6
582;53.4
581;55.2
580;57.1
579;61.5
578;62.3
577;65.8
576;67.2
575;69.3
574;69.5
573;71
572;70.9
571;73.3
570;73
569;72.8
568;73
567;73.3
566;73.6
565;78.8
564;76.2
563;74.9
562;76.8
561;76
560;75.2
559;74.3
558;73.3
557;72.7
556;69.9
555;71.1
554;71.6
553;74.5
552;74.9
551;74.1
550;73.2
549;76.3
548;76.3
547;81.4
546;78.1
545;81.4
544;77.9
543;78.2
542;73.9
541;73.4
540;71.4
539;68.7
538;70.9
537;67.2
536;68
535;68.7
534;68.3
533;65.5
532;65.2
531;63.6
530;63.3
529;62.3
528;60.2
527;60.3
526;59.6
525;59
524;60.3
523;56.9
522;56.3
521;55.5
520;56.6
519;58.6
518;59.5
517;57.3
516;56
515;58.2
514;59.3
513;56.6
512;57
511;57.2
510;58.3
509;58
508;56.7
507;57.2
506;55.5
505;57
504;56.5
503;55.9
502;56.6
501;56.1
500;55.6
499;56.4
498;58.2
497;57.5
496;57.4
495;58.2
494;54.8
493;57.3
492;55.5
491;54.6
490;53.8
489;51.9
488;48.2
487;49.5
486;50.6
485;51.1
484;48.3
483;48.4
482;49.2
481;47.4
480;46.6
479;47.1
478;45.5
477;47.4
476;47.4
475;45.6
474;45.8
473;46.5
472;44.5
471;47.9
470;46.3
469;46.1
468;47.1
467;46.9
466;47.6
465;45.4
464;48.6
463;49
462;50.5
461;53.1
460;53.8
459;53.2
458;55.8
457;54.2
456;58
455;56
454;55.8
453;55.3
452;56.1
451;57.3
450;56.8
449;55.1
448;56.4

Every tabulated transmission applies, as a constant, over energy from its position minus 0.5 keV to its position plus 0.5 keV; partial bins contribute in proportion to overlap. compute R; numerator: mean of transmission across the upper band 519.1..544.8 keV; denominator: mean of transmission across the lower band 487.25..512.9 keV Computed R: 1.17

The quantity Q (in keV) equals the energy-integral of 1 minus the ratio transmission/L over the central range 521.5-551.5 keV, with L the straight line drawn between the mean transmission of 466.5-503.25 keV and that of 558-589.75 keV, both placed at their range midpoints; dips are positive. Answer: -5.0 keV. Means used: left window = 50.9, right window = 64.5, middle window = 68.7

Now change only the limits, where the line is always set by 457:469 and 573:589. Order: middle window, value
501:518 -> -1.45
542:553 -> -4.47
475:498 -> 0.05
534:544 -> -3.16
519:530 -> -1.13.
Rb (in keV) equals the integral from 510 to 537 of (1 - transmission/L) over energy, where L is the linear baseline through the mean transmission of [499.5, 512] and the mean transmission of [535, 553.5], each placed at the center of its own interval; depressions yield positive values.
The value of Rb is 1.8 keV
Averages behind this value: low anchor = 56.7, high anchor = 74.3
